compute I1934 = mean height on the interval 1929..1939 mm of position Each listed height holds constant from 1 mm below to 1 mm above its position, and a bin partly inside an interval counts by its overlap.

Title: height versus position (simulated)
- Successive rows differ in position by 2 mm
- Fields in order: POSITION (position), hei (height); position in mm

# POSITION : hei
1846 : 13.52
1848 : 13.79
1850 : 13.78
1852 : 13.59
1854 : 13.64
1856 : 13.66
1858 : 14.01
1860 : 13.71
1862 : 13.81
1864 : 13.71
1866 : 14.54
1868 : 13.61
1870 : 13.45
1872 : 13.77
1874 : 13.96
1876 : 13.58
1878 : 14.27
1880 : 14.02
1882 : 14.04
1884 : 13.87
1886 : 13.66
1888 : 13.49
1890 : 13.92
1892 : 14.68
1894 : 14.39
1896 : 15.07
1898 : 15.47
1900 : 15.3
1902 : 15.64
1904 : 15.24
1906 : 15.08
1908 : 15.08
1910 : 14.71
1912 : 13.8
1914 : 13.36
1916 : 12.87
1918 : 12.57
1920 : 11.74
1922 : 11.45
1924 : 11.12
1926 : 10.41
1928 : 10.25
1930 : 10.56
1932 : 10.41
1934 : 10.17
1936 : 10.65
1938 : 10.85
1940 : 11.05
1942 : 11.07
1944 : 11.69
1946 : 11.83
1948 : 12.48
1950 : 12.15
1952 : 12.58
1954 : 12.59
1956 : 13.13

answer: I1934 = 10.5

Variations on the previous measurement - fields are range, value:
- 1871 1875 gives 13.9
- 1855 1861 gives 13.8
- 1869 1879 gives 13.8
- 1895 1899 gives 15.3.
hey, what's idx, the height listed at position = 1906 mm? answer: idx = 15.08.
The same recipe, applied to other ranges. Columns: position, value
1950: 12.15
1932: 10.41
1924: 11.12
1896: 15.07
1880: 14.02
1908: 15.08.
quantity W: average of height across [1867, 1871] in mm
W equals 13.5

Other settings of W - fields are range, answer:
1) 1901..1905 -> 15.4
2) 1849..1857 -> 13.7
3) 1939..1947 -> 11.4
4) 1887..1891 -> 13.7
